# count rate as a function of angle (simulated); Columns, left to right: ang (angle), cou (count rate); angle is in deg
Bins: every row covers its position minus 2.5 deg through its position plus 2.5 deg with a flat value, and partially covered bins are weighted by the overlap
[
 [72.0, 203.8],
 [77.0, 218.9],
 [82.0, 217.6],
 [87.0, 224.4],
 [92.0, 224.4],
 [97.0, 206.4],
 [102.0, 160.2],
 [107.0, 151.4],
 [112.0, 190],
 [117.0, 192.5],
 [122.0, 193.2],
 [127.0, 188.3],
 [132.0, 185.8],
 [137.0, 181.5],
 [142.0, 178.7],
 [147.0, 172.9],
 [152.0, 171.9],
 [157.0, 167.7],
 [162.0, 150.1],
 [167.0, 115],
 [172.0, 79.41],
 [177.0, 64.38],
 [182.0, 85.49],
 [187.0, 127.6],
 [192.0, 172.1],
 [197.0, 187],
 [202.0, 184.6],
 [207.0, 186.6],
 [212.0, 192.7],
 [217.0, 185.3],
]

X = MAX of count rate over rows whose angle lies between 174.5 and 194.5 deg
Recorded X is 172.1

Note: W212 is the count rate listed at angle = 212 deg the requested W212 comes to 192.7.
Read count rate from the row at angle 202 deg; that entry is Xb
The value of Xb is 184.6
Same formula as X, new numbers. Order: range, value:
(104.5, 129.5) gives 193.2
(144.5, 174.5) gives 172.9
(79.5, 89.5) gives 224.4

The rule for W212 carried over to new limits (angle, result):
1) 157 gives 167.7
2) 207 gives 186.6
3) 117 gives 192.5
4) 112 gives 190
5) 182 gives 85.49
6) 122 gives 193.2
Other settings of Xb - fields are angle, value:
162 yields 150.1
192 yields 172.1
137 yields 181.5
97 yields 206.4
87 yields 224.4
